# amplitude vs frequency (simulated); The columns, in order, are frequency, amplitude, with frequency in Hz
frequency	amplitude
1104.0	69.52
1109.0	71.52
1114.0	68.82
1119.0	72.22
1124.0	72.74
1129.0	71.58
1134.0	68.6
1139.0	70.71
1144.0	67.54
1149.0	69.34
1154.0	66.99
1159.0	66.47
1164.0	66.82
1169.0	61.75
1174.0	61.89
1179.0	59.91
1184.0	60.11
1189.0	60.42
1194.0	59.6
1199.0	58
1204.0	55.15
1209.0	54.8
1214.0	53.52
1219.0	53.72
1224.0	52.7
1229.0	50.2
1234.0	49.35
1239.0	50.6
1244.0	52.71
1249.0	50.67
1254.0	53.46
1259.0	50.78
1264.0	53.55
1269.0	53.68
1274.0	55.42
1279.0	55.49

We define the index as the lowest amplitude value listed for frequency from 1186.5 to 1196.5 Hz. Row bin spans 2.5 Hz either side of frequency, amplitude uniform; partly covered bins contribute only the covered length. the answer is 59.6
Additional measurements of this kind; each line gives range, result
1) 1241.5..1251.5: 50.67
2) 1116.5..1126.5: 72.22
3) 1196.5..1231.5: 50.2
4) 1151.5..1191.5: 59.91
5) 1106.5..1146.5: 67.54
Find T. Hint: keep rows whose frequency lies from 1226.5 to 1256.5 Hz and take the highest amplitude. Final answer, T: 53.46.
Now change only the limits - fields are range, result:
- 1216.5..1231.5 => 53.72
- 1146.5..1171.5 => 69.34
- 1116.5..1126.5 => 72.74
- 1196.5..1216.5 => 58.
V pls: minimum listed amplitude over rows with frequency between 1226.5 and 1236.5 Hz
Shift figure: 49.35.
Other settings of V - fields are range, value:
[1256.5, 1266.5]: 50.78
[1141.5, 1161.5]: 66.47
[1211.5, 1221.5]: 53.52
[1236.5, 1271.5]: 50.6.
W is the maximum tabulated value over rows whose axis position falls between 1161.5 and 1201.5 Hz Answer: 66.82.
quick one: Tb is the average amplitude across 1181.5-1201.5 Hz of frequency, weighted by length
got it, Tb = 59.5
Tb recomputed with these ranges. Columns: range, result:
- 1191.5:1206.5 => 57.6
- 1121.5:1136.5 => 71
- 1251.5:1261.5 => 52.1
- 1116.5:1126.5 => 72.5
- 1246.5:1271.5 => 52.4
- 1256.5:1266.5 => 52.2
